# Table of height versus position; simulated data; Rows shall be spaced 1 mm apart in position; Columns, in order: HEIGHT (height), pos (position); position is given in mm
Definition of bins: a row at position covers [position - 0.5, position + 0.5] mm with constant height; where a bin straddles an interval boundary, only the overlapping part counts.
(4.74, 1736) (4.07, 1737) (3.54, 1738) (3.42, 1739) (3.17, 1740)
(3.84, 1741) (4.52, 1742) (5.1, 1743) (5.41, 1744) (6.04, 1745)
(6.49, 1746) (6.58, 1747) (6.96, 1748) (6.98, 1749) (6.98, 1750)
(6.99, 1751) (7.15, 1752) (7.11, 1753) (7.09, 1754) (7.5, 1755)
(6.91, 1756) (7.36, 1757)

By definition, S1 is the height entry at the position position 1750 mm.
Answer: 6.98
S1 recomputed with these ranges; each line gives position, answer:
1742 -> 4.52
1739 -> 3.42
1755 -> 7.5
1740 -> 3.17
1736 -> 4.74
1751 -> 6.99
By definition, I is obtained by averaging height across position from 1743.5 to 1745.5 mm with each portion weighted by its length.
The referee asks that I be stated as 5.72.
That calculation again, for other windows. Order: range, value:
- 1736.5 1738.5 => 3.81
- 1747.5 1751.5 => 6.98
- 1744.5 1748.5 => 6.52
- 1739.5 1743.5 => 4.16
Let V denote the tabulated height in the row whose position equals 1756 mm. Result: 6.91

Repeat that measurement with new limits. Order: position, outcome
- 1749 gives 6.98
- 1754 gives 7.09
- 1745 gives 6.04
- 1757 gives 7.36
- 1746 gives 6.49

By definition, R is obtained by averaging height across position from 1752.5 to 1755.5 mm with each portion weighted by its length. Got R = 7.23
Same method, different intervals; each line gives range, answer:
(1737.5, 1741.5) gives 3.49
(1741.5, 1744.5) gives 5.01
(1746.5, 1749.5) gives 6.84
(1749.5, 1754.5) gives 7.06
